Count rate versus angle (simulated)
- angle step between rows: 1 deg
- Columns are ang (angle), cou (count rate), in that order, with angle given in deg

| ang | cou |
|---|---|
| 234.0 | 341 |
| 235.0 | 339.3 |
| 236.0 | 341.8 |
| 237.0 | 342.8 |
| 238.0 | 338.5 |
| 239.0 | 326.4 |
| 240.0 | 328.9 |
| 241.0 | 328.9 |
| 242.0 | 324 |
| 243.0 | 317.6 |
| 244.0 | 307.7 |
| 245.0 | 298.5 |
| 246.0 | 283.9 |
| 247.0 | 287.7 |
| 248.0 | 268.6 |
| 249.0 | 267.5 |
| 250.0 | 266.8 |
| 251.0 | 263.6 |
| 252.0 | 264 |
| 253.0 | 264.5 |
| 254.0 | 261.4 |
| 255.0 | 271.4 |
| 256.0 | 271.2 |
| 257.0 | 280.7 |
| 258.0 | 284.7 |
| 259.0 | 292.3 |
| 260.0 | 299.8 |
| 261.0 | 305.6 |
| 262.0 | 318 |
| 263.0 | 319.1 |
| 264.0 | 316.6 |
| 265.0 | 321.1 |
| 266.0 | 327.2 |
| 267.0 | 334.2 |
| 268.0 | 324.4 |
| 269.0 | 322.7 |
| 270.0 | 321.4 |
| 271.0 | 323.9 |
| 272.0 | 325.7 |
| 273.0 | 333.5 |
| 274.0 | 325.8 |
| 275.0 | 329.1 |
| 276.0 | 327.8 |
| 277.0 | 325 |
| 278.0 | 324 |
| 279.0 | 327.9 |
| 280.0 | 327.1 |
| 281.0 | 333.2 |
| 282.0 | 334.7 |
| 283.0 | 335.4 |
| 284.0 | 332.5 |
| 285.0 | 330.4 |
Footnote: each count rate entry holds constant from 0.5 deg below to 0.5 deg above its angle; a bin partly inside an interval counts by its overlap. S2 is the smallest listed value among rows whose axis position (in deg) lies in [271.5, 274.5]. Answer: 325.7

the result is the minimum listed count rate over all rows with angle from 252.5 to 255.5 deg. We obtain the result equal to 261.4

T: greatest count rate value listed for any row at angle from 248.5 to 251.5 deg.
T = 267.5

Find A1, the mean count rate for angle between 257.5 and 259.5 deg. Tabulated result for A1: 288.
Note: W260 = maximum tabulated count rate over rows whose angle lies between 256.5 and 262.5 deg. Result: 318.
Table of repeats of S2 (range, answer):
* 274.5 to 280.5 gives 324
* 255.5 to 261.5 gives 271.2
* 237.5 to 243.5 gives 317.6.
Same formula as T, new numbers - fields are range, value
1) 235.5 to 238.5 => 342.8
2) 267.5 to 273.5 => 333.5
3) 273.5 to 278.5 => 329.1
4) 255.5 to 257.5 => 280.7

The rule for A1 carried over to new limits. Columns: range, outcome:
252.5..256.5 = 267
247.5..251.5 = 267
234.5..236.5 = 341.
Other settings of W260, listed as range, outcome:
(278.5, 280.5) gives 327.9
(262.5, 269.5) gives 334.2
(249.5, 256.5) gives 271.4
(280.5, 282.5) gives 334.7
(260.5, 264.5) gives 319.1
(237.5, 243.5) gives 338.5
